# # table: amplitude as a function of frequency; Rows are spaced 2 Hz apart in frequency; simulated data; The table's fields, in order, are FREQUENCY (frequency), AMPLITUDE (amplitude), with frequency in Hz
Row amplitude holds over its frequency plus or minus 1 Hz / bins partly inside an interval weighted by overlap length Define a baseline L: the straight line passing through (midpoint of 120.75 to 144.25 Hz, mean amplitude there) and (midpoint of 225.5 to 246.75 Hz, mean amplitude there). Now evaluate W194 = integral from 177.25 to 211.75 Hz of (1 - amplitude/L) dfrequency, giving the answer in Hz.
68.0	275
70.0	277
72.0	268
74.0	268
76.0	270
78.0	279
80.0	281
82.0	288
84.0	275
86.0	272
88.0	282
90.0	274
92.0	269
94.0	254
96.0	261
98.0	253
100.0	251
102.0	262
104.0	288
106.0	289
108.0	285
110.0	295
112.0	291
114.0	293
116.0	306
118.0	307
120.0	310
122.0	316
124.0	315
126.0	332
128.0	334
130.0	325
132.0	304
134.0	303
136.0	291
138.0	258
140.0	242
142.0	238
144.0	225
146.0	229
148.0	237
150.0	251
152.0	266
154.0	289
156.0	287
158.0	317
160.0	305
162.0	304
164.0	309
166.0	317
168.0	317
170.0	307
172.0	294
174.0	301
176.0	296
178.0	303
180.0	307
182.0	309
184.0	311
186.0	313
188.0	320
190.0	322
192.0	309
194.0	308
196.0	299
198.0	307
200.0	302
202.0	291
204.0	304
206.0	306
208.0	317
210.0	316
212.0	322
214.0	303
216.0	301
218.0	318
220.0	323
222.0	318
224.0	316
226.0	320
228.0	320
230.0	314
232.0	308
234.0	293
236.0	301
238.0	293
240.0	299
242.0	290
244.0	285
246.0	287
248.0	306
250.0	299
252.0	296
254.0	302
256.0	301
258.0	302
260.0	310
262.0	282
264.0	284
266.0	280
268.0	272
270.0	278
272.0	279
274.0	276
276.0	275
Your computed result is -1.33 Hz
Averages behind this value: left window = 293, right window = 301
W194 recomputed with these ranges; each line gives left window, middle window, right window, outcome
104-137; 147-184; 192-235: 1.4 Hz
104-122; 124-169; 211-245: 2.1 Hz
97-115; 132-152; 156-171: 2.8 Hz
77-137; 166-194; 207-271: -1.2 Hz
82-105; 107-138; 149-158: -3.7 Hz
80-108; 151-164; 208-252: -0.4 Hz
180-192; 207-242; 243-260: -0.6 Hz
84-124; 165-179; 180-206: -0.1 Hz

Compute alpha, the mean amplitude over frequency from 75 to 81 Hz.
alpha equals 277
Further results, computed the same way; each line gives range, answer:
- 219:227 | 319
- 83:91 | 276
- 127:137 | 311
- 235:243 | 296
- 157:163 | 309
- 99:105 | 267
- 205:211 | 313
